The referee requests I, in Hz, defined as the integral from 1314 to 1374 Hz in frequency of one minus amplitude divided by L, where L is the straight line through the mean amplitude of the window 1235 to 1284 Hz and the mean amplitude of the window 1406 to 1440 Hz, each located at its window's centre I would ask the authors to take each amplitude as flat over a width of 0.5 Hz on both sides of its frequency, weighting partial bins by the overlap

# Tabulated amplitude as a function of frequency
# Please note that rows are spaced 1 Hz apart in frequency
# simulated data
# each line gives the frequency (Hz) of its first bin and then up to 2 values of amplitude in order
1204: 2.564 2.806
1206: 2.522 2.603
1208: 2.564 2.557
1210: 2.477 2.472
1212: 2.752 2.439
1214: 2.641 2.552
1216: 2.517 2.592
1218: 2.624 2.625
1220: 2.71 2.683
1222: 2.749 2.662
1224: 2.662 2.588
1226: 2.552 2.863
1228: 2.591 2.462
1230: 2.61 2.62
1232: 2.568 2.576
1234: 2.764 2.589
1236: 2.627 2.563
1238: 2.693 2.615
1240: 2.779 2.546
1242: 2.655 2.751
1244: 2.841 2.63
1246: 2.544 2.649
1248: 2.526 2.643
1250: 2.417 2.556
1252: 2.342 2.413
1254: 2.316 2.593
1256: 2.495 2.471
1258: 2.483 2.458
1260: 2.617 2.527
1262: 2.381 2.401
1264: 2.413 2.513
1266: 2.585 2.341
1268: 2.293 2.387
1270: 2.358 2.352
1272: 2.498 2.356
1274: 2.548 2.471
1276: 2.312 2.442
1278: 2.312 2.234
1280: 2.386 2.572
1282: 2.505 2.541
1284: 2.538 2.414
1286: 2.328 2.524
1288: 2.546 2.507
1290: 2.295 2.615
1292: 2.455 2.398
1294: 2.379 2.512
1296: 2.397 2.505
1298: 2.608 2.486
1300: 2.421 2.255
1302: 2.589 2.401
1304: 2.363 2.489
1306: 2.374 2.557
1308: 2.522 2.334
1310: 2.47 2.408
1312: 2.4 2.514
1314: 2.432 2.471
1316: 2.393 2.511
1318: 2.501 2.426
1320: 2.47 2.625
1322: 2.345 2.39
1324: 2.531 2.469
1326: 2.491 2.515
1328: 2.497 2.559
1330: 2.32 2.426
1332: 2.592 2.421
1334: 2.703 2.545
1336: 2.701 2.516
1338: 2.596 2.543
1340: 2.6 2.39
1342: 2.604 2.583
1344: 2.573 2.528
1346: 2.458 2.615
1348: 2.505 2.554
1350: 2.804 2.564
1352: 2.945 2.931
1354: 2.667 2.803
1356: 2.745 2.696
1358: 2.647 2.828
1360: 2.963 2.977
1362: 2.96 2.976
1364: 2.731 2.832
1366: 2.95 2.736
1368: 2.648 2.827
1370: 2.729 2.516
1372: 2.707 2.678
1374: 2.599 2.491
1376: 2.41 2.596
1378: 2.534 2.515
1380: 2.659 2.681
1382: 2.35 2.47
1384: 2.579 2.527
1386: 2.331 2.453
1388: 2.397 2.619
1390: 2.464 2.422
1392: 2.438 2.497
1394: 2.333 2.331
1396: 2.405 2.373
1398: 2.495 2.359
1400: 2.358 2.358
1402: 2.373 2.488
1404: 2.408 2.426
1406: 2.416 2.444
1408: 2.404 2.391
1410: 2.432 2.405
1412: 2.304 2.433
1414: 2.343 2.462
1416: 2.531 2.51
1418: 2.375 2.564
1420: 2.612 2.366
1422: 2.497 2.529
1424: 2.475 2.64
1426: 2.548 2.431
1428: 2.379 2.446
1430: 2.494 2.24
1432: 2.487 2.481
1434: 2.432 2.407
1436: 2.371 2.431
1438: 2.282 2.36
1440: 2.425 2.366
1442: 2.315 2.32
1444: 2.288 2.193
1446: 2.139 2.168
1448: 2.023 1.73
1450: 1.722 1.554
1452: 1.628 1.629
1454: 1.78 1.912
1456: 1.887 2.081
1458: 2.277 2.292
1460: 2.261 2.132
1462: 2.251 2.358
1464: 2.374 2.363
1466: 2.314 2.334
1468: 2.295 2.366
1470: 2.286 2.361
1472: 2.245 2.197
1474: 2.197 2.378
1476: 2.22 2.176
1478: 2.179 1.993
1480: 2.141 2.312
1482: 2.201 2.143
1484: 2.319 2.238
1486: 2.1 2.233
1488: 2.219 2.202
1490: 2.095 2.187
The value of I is -3.75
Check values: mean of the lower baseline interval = 2.5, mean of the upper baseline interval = 2.44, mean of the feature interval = 2.62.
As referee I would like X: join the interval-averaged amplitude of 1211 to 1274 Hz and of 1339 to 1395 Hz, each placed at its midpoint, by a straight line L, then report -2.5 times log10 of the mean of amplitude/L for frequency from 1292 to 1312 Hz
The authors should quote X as 0.06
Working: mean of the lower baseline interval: 2.56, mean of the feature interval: 2.44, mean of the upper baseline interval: 2.63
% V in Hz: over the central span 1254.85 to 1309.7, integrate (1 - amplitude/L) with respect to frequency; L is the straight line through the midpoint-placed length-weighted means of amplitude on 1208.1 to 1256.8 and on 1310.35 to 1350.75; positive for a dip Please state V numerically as 2.3 Hz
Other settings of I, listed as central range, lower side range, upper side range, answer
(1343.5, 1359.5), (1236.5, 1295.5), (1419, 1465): -2.1 Hz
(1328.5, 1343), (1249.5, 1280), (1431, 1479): -1.2 Hz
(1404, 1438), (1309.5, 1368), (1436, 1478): -2.1 Hz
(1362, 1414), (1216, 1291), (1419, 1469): -4.0 Hz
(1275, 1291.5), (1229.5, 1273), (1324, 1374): 0.8 Hz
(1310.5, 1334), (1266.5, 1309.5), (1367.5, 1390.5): 0.1 Hz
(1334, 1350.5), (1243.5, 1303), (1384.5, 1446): -0.9 Hz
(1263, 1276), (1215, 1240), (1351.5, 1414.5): 1.0 Hz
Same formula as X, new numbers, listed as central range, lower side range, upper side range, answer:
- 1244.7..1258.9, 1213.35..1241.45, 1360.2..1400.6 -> 0.050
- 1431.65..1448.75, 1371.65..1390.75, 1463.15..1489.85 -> 0.019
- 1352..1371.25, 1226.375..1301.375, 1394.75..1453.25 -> -0.168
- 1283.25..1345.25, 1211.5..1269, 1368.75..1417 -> 0.018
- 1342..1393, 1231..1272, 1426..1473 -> -0.128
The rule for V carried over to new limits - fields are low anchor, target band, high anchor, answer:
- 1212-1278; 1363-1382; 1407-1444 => -1.5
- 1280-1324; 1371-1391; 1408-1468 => -1.4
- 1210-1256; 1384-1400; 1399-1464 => -0.5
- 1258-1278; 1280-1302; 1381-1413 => -0.3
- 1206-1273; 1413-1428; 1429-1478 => -1.5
